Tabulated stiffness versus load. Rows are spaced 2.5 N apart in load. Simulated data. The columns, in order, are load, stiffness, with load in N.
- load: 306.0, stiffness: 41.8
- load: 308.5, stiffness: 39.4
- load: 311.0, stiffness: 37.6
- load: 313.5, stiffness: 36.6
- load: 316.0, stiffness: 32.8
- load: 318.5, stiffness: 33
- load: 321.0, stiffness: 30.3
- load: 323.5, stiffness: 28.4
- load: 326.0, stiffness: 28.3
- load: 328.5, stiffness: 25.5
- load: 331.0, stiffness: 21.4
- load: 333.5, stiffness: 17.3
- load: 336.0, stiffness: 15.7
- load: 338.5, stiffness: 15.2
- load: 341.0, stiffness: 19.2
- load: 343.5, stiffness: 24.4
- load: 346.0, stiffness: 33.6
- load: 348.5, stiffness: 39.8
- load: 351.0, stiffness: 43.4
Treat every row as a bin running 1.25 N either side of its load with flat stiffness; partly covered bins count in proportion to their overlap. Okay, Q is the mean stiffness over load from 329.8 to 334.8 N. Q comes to 19.3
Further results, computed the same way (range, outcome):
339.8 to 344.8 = 21.9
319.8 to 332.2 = 26.8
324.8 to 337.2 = 21.6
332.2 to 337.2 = 16.6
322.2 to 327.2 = 28.4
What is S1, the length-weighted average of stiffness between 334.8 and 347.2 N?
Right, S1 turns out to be 21.6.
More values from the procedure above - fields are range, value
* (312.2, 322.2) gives 33.2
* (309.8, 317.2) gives 35.7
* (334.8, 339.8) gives 15.5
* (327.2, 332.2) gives 23.5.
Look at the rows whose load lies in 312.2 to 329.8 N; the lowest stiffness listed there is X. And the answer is 25.5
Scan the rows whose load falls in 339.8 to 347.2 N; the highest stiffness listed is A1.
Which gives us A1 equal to 33.6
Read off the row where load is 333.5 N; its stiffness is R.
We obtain 17.3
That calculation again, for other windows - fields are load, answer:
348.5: 39.8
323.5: 28.4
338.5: 15.2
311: 37.6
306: 41.8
